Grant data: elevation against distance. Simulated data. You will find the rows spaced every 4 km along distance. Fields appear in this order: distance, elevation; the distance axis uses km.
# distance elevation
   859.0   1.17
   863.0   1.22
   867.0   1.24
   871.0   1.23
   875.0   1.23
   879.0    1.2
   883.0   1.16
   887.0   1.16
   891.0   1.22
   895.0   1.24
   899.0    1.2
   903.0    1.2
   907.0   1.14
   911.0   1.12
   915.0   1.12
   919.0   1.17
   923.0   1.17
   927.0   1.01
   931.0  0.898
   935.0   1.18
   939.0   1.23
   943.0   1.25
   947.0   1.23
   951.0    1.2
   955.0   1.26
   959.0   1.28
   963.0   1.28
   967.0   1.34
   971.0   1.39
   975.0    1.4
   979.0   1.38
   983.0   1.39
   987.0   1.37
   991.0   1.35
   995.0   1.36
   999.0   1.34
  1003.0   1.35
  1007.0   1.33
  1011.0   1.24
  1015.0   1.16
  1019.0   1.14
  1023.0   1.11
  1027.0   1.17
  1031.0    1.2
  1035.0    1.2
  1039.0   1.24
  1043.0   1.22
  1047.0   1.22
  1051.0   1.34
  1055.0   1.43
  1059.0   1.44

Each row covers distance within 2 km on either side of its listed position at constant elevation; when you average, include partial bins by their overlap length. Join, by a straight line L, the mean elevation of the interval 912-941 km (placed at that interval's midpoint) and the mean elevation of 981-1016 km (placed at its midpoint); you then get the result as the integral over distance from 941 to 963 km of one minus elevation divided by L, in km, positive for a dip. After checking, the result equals -1.1 km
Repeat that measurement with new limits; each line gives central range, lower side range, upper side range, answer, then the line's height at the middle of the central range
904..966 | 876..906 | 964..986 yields 5.7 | 1.29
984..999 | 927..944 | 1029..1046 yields -2.4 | 1.17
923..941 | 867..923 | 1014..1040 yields 1.4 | 1.18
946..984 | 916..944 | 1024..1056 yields -5.0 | 1.16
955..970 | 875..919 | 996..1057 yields -1.1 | 1.21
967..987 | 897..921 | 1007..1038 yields -3.5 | 1.18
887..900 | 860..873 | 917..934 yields -0.7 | 1.15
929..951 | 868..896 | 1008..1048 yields 0.7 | 1.2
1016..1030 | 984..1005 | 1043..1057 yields 2.0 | 1.33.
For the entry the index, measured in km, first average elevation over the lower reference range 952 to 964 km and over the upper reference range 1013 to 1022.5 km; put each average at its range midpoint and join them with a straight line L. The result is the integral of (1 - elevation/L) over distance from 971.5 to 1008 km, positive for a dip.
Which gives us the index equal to -5.0 km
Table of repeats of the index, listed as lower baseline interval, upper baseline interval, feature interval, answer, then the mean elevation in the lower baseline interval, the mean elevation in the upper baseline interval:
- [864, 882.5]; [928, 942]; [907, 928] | 0.2 km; 1.22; 1.11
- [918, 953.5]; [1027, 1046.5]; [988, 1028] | -2.3 km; 1.15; 1.21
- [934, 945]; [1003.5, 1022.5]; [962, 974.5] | -1.3 km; 1.22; 1.22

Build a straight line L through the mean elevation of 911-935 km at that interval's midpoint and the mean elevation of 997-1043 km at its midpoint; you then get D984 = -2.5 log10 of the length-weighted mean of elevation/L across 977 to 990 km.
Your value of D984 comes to -0.17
